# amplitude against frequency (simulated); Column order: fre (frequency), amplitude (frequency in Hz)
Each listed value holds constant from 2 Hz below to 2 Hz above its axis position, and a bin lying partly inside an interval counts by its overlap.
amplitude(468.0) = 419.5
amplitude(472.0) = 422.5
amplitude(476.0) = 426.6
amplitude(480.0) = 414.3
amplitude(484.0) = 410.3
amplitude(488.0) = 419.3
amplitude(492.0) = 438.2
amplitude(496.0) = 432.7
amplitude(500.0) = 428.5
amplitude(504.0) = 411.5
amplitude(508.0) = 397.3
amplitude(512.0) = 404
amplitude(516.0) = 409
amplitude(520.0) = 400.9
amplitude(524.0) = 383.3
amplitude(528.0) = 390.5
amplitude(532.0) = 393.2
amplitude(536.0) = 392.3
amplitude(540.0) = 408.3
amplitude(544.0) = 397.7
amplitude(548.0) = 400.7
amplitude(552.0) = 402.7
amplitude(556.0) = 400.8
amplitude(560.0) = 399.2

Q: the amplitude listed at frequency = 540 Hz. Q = 408.3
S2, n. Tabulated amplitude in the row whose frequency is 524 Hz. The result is 383.3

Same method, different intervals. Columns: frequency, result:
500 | 428.5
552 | 402.7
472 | 422.5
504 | 411.5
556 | 400.8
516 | 409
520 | 400.9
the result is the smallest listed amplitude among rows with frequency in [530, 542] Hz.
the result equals 392.3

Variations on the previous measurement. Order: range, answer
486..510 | 397.3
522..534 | 383.3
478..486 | 410.3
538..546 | 397.7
